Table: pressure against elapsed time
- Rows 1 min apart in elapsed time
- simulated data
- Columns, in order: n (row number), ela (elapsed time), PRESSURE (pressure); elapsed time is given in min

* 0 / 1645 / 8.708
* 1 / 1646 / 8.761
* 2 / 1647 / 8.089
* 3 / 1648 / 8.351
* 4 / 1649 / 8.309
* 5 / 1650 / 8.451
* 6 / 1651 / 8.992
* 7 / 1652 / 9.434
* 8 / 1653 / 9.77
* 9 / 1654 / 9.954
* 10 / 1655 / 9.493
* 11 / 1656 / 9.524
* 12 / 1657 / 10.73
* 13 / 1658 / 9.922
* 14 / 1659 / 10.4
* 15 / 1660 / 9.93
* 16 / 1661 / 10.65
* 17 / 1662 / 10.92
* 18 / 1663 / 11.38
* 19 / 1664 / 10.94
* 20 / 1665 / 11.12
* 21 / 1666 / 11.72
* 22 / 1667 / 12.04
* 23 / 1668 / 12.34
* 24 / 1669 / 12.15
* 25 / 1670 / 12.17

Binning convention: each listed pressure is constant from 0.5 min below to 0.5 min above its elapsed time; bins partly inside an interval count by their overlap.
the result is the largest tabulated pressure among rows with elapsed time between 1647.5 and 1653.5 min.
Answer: 9.77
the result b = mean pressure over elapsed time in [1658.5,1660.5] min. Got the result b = 10.2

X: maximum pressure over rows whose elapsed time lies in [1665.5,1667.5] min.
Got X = 12.04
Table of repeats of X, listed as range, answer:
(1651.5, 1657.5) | 10.73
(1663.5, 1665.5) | 11.12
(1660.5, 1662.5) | 10.92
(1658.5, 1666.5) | 11.72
